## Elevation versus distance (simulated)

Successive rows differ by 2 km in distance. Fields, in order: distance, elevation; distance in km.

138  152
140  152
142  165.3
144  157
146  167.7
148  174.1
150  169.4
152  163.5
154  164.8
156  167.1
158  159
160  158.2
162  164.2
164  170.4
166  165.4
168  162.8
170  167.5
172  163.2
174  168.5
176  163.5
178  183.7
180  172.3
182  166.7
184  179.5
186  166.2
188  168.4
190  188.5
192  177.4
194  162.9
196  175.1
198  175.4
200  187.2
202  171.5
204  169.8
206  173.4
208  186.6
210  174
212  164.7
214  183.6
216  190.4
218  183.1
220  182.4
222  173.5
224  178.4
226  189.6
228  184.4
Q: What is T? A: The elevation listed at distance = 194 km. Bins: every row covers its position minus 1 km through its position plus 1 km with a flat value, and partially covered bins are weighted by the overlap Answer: 162.9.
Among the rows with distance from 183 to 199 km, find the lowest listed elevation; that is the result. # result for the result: 162.9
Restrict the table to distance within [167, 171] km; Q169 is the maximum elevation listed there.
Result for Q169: 167.5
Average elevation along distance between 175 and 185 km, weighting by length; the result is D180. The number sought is 173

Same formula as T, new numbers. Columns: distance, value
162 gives 164.2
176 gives 163.5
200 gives 187.2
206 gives 173.4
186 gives 166.2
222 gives 173.5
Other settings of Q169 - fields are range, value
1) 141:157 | 174.1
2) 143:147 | 167.7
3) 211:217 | 190.4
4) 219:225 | 182.4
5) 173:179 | 183.7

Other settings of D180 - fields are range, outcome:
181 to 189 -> 170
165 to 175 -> 165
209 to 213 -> 169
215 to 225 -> 182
